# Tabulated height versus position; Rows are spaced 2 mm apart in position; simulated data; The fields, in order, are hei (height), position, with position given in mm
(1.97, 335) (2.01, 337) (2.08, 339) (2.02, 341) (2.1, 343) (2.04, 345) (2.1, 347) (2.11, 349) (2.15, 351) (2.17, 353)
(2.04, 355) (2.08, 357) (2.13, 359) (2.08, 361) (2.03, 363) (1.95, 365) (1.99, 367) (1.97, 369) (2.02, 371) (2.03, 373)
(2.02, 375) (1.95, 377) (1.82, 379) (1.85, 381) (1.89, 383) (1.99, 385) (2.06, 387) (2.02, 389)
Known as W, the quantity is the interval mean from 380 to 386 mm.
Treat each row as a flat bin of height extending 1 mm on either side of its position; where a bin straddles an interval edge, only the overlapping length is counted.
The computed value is 1.91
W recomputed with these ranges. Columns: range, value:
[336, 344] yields 2.05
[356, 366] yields 2.05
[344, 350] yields 2.08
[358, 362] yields 2.1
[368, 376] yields 2.01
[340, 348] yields 2.06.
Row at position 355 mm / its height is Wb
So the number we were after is 2.04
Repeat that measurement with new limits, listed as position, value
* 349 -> 2.11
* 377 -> 1.95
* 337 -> 2.01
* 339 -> 2.08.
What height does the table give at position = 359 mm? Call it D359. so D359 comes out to 2.13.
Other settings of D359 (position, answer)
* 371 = 2.02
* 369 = 1.97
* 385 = 1.99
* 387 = 2.06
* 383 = 1.89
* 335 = 1.97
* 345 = 2.04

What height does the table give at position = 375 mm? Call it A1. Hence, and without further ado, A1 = 2.02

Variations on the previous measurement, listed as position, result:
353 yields 2.17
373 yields 2.03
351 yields 2.15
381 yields 1.85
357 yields 2.08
